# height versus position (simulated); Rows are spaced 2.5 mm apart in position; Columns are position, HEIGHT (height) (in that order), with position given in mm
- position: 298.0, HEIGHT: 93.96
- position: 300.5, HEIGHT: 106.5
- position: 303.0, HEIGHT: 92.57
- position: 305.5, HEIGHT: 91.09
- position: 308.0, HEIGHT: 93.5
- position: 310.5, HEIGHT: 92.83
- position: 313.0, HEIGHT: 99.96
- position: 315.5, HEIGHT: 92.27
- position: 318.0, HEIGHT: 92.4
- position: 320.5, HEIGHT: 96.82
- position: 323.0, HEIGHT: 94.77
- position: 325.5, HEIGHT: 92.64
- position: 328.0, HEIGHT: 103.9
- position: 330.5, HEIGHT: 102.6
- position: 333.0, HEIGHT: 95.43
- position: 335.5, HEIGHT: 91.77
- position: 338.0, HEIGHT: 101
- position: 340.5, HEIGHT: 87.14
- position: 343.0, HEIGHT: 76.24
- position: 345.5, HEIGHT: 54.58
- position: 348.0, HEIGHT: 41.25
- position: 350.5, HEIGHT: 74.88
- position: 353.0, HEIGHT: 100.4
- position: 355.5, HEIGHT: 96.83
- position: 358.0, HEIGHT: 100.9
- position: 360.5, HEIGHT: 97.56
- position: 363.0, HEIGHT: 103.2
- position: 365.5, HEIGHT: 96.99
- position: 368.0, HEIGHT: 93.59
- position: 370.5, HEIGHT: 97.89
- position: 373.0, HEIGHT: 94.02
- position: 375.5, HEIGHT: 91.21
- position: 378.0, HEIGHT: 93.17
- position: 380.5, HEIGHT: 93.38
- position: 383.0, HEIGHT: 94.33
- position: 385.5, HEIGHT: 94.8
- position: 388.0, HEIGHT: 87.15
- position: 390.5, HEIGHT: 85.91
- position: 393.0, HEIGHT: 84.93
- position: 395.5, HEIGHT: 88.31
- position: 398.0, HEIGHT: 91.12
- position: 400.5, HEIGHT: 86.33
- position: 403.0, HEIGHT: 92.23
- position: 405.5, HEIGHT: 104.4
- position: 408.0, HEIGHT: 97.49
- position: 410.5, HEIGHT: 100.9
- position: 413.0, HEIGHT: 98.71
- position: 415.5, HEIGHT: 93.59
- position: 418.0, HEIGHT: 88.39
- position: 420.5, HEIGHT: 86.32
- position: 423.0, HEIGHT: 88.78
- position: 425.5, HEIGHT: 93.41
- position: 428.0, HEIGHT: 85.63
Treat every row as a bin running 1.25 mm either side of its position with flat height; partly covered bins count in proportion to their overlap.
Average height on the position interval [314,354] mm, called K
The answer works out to 87.4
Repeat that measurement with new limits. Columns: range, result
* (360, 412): 93.7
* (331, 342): 94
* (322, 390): 90.7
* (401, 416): 97.5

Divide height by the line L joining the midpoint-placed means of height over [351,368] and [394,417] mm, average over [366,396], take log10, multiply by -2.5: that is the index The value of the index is 0.05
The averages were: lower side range 97.8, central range 91.8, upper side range 94.6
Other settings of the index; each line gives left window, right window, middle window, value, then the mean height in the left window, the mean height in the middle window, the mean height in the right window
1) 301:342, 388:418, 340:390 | 0.06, 95.1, 88.5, 92.6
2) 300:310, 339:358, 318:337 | -0.13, 94.9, 96.6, 77.9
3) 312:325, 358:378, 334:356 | 0.19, 95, 80.1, 96.4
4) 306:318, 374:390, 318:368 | 0.04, 94.2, 90.1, 92.1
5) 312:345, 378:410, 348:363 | 0.03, 93.4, 90.5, 92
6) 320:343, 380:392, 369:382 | -0.03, 95.1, 93.9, 90.8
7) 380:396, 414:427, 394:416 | -0.06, 89.7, 94.7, 90.2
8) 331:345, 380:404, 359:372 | -0.10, 89.1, 97.8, 89.7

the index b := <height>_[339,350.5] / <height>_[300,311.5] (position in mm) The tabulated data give 0.7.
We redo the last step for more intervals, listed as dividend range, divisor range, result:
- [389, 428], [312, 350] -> 1.05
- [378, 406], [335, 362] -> 1.08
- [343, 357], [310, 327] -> 0.78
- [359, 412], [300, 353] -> 1.05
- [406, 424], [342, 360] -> 1.19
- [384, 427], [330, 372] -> 1.04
